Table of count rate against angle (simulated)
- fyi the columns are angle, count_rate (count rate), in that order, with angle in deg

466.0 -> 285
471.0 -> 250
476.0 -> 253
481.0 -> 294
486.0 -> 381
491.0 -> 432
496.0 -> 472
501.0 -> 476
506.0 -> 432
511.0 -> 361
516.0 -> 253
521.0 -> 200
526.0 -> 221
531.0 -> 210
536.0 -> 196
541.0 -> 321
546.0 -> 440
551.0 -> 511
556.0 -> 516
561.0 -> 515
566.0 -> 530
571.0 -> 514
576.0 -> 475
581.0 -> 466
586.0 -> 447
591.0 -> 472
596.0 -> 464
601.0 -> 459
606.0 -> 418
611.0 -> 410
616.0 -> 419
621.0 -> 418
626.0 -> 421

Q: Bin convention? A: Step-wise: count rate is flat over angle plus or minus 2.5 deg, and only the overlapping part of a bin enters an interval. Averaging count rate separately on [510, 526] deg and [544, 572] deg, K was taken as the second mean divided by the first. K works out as 1.98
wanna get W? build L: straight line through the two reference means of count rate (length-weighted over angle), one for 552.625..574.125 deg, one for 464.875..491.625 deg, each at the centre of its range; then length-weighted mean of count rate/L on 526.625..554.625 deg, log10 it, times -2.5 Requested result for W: 0.36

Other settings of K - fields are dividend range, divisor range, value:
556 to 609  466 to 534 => 1.48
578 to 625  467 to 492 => 1.41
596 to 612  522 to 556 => 1.34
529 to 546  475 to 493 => 0.79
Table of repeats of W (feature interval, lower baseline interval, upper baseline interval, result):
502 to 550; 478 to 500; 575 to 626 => 0.33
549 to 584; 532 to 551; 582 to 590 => -0.25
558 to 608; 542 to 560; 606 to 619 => -0.07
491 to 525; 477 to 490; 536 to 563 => 0.02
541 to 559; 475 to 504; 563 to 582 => 0.01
